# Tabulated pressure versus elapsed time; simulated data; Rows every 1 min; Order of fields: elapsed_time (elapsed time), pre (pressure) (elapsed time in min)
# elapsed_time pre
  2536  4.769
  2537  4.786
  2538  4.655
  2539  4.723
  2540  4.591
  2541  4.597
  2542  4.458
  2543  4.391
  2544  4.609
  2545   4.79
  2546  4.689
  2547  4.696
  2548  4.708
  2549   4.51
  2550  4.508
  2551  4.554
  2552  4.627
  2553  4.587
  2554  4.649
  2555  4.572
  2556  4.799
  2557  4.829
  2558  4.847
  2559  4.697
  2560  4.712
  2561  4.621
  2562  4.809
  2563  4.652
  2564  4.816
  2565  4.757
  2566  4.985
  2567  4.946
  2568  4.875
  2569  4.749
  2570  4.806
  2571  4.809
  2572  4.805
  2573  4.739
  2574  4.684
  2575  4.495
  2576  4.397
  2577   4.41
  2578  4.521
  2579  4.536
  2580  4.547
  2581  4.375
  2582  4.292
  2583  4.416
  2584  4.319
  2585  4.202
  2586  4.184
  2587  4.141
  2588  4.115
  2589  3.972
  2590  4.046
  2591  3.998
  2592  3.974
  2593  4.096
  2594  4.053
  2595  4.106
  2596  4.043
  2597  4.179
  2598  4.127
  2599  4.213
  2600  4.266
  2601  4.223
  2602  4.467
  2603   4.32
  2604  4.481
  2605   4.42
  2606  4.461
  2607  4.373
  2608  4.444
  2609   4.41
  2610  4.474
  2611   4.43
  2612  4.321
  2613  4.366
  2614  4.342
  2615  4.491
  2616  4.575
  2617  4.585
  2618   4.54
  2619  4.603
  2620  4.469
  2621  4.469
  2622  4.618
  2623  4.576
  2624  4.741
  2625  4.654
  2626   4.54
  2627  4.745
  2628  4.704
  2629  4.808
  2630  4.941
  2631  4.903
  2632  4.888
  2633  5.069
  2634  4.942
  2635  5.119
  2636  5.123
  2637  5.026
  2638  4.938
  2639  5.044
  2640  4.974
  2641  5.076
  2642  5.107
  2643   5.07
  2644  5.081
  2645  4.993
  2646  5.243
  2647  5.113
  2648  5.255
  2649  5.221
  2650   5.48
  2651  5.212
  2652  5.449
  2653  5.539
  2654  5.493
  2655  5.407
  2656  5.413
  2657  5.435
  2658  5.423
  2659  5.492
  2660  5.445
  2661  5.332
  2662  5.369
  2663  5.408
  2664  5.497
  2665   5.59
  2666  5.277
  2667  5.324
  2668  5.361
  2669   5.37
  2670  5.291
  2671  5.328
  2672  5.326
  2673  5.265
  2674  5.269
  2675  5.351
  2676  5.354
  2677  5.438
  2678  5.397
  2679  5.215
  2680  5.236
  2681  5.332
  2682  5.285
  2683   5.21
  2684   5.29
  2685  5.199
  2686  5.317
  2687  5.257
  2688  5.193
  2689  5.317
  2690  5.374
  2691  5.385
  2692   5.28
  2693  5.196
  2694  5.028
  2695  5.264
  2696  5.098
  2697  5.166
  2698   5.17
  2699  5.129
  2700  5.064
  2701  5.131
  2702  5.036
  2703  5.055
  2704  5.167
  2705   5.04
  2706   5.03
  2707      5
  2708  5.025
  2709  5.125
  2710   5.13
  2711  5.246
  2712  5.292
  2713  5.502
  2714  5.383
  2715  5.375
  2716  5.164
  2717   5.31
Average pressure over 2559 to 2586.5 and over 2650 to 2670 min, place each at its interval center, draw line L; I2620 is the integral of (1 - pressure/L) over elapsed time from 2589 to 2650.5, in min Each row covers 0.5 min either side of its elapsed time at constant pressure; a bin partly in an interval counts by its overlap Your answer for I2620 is 5.19 min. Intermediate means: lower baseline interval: 4.61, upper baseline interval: 5.41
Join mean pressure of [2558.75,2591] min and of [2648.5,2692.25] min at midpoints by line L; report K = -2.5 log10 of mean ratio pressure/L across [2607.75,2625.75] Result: 0.089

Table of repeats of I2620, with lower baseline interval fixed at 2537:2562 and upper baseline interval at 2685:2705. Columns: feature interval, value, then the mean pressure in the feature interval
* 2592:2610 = 2.1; 4.27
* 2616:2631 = 0.8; 4.65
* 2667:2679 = -0.5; 5.33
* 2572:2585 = 0.8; 4.48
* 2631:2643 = -0.1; 5.02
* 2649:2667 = -1.3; 5.42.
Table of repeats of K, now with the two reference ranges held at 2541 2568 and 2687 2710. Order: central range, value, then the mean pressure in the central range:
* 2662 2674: -0.06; 5.36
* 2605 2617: 0.10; 4.43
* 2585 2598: 0.18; 4.08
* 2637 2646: -0.02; 5.05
